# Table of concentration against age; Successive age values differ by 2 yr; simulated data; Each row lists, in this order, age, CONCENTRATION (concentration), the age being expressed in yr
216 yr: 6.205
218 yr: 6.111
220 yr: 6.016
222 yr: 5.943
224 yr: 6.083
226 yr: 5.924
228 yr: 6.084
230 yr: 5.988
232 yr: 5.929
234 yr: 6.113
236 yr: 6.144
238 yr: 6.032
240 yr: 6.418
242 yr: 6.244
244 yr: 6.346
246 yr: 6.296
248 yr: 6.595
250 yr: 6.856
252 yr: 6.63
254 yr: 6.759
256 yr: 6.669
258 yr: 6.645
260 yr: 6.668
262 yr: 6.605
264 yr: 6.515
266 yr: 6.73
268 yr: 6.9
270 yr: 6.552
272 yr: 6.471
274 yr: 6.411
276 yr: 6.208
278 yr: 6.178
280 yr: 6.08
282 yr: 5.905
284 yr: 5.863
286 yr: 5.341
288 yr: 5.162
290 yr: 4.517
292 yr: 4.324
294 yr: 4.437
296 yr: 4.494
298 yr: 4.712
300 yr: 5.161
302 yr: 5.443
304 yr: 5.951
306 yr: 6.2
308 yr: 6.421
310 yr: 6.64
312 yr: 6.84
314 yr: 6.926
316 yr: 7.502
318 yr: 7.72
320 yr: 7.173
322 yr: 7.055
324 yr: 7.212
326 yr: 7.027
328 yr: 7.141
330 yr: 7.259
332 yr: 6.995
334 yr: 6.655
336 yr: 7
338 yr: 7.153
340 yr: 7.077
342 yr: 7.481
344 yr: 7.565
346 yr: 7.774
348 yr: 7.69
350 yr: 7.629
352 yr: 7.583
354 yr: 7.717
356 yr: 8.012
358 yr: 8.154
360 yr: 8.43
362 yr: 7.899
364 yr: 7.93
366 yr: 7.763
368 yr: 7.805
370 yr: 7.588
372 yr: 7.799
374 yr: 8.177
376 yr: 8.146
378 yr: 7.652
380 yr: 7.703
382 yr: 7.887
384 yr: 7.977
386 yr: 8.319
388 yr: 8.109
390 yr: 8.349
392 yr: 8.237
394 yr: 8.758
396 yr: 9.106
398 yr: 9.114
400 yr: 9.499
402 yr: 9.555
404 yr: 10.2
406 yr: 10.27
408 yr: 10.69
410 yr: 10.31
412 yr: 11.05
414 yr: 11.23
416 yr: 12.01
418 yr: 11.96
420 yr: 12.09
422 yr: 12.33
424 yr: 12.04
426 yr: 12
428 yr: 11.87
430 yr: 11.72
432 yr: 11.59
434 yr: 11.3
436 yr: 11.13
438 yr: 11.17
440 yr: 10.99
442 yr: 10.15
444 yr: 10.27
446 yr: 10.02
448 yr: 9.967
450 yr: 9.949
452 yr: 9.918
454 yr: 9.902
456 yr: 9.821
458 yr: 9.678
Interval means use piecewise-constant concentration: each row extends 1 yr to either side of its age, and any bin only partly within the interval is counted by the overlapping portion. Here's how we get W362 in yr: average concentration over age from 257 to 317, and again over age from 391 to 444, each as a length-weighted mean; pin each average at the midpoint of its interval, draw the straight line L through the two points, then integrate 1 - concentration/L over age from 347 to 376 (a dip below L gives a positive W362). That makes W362 2.8 yr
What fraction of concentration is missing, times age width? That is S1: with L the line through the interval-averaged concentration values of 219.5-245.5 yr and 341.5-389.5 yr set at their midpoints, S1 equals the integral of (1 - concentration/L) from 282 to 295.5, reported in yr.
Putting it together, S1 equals 3.65 yr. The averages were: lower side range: 6.1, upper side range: 7.88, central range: 5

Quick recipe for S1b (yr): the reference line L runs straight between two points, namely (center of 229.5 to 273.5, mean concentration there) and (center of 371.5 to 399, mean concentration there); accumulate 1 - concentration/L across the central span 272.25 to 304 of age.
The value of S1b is 7.1 yr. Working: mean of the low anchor 6.46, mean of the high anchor 8.25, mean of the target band 5.39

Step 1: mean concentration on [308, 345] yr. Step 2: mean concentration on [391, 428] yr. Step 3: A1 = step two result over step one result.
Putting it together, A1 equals 1.49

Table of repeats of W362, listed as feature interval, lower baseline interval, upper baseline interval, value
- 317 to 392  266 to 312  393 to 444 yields 5.8 yr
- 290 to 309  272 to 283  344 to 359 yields 4.2 yr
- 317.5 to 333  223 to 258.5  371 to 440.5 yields 1.9 yr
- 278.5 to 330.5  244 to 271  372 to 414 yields 9.7 yr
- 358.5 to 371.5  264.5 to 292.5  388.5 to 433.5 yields 1.6 yr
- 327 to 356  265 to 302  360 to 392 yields -1.1 yr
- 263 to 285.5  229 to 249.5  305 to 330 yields 0.8 yr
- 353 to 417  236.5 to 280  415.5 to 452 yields 7.3 yr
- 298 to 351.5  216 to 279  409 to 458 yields 8.9 yr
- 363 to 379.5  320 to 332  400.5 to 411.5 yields 1.9 yr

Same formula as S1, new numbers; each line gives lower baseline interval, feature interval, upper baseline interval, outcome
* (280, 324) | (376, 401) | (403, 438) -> 3.9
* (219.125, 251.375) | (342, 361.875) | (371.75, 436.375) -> 2.2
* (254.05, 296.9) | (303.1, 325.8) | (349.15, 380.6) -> -0.3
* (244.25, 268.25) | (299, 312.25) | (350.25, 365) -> 2.2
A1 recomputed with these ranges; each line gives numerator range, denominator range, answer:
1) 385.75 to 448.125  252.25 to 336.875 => 1.67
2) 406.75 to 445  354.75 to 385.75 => 1.43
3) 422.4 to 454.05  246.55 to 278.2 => 1.66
